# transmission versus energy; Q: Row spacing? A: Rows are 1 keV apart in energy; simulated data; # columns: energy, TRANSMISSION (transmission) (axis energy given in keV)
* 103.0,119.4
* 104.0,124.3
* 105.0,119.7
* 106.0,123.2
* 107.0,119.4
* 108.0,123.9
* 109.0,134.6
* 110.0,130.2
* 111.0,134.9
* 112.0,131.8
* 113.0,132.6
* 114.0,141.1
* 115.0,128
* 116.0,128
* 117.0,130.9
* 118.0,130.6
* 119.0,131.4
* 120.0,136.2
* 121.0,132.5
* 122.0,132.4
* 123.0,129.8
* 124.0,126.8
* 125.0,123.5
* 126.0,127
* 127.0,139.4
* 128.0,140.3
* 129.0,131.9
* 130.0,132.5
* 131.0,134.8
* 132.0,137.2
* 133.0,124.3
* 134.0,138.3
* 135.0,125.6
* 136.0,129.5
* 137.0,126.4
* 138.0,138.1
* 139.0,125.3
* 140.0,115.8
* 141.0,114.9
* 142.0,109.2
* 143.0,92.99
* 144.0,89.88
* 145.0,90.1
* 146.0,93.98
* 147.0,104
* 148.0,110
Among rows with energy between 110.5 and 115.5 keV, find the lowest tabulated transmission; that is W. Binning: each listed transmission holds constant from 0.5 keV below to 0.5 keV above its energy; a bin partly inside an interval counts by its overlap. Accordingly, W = 128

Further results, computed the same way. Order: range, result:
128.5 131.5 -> 131.9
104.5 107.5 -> 119.4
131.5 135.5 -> 124.3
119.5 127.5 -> 123.5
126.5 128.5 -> 139.4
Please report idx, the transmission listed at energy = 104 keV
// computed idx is 124.3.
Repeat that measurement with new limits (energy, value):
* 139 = 125.3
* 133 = 124.3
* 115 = 128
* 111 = 134.9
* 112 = 131.8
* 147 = 104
